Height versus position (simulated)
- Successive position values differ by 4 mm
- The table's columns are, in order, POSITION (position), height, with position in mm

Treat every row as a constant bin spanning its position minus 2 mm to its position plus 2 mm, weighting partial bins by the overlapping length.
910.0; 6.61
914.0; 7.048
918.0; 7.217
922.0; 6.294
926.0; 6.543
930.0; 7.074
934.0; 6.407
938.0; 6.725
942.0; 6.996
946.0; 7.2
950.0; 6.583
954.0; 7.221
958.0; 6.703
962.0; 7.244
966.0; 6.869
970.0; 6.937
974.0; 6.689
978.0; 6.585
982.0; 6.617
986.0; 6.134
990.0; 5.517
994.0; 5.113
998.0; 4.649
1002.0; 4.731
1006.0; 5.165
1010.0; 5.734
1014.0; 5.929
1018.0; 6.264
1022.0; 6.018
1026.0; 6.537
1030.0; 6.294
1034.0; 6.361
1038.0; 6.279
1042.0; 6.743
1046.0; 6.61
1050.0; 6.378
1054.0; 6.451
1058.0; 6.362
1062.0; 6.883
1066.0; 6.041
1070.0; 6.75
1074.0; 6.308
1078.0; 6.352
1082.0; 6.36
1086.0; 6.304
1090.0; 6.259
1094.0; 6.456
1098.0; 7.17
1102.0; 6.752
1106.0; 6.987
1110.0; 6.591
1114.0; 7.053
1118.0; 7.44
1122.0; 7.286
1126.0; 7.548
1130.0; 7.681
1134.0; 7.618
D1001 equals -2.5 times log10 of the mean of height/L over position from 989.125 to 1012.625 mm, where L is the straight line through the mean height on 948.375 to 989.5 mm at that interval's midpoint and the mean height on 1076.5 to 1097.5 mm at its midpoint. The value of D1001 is 0.27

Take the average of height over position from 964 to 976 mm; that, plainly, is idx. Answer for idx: 6.83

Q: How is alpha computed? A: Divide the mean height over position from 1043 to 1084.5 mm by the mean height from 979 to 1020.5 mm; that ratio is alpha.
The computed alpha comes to 1.1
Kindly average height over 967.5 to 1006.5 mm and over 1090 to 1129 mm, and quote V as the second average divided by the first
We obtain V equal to 1.20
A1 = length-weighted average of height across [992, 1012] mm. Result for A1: 5.08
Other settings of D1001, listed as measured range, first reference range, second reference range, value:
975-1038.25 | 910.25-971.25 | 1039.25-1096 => 0.13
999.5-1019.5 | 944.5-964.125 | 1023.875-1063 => 0.20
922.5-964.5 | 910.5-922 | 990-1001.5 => -0.10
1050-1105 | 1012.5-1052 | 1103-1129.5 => 0.05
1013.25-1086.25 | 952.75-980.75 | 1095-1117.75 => 0.08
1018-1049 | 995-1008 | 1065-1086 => -0.16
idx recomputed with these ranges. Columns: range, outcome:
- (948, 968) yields 6.92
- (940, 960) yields 6.94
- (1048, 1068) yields 6.42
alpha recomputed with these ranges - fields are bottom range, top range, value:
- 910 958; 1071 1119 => 0.97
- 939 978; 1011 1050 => 0.91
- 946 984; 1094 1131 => 1.04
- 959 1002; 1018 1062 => 1.04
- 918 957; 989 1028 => 0.82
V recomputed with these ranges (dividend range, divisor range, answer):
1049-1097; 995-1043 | 1.10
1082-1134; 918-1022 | 1.10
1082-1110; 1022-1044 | 1.04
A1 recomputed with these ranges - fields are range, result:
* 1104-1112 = 6.79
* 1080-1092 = 6.31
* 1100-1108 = 6.87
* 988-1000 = 5.09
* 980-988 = 6.38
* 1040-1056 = 6.55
